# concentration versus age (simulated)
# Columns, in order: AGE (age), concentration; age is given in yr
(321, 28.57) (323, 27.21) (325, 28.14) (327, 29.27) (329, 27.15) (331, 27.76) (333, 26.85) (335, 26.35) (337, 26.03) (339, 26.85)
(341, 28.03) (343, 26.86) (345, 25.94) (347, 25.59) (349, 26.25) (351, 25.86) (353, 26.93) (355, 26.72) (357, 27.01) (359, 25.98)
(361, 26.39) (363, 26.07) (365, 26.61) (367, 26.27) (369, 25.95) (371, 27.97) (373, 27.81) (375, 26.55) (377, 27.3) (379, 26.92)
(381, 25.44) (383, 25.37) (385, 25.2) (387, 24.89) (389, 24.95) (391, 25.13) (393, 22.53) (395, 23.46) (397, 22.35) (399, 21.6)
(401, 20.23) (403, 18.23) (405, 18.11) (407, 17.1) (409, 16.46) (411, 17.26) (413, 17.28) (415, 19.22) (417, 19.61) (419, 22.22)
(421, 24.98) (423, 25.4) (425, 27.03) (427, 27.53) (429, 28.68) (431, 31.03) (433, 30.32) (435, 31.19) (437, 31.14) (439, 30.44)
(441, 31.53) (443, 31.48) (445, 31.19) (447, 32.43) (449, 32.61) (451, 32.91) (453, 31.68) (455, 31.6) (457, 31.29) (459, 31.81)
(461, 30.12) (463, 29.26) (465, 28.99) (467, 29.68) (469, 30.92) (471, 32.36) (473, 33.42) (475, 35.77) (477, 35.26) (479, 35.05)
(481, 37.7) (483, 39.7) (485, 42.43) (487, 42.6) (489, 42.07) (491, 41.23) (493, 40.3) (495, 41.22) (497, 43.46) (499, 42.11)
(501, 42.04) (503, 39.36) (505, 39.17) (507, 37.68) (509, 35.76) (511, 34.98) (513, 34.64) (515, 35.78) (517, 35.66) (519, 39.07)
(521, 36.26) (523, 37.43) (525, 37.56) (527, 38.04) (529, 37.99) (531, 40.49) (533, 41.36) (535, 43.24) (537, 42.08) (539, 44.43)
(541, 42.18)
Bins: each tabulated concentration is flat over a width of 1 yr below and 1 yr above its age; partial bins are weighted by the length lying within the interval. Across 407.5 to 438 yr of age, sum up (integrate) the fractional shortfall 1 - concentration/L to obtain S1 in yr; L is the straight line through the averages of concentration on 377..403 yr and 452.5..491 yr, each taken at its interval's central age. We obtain 4.2 yr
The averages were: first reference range 23.9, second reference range 34.5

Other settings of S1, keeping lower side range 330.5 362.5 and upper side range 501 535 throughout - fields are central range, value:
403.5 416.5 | 5.5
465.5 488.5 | -0.4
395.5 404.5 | 2.8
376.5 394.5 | 2.4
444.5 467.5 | 1.8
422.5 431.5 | 1.1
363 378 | 0.7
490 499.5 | -1.4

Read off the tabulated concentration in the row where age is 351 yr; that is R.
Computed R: 25.86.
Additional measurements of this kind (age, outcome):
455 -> 31.6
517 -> 35.66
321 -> 28.57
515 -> 35.78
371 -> 27.97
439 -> 30.44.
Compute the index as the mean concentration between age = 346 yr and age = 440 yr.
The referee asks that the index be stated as 24.8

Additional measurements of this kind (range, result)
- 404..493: 30.1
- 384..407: 22.2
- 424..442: 29.9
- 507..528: 36.6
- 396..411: 19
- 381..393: 24.9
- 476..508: 40.1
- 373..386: 26.3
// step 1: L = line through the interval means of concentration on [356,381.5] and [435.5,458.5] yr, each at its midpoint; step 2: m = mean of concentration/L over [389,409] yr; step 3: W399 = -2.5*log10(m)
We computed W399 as 0.34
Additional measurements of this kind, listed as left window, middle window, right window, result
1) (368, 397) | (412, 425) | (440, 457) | 0.31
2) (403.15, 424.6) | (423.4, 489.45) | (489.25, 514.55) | -0.13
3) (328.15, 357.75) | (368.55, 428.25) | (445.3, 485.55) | 0.26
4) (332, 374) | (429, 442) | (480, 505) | 0.15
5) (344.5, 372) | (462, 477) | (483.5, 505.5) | 0.22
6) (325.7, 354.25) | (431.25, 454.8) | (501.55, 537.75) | 0.06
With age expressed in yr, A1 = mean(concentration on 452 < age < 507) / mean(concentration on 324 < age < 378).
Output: 1.35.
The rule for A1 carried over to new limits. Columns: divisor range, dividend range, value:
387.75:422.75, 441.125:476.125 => 1.52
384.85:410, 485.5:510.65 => 1.89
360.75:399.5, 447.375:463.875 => 1.24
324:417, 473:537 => 1.58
